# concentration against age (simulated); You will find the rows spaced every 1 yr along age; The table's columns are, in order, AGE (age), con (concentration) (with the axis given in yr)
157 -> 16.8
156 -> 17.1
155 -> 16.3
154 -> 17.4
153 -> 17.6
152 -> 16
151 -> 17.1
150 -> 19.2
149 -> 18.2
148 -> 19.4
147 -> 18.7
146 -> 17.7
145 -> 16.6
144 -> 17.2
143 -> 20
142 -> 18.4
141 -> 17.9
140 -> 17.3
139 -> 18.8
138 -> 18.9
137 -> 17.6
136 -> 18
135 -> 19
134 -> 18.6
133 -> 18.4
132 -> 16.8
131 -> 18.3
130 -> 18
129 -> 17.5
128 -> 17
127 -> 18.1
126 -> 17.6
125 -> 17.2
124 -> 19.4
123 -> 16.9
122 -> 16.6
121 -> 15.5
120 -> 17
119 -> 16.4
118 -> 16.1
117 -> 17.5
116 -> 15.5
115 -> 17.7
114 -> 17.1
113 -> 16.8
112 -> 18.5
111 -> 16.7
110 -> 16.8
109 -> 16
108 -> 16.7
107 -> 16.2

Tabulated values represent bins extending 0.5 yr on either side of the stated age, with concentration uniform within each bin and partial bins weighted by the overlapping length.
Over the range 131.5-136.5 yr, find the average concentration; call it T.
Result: 18.2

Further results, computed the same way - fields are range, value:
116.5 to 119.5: 16.7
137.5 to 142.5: 18.3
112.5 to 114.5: 17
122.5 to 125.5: 17.8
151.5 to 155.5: 16.8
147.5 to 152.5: 18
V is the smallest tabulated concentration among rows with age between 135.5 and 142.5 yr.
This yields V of 17.3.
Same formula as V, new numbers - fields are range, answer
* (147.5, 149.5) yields 18.2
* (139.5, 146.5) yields 16.6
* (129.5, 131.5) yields 18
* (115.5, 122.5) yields 15.5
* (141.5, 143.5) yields 18.4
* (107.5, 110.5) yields 16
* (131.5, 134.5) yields 16.8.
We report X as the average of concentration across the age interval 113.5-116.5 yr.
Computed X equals 16.8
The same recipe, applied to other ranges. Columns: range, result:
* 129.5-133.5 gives 17.9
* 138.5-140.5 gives 18.1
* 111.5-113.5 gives 17.6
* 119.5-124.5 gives 17.1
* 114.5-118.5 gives 16.7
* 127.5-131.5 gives 17.7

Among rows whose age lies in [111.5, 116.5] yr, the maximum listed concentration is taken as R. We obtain 18.5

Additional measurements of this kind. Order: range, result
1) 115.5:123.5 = 17.5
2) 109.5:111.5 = 16.8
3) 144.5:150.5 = 19.4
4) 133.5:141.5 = 19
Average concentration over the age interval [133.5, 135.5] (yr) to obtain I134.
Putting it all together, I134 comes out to 18.8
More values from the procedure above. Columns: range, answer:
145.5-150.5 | 18.6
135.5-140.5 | 18.1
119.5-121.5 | 16.2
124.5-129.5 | 17.5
